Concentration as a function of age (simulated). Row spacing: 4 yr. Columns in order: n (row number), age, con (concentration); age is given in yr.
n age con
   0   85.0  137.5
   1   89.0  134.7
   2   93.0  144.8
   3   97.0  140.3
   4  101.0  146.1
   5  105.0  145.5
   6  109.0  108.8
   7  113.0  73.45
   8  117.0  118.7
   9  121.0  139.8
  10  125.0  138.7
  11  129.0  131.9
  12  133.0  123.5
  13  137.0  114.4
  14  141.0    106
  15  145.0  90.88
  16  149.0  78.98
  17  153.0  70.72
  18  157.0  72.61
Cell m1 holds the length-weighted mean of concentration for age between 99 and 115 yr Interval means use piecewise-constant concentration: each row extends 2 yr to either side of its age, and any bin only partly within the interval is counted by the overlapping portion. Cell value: 118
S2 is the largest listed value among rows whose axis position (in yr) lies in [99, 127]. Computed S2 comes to 146.1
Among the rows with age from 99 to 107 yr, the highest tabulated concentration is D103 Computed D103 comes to 146.1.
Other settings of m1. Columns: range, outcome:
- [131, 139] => 119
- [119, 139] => 130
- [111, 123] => 111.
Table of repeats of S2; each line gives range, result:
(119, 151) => 139.8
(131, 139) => 123.5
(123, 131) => 138.7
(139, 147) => 106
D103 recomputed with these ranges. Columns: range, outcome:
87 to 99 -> 144.8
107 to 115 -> 108.8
